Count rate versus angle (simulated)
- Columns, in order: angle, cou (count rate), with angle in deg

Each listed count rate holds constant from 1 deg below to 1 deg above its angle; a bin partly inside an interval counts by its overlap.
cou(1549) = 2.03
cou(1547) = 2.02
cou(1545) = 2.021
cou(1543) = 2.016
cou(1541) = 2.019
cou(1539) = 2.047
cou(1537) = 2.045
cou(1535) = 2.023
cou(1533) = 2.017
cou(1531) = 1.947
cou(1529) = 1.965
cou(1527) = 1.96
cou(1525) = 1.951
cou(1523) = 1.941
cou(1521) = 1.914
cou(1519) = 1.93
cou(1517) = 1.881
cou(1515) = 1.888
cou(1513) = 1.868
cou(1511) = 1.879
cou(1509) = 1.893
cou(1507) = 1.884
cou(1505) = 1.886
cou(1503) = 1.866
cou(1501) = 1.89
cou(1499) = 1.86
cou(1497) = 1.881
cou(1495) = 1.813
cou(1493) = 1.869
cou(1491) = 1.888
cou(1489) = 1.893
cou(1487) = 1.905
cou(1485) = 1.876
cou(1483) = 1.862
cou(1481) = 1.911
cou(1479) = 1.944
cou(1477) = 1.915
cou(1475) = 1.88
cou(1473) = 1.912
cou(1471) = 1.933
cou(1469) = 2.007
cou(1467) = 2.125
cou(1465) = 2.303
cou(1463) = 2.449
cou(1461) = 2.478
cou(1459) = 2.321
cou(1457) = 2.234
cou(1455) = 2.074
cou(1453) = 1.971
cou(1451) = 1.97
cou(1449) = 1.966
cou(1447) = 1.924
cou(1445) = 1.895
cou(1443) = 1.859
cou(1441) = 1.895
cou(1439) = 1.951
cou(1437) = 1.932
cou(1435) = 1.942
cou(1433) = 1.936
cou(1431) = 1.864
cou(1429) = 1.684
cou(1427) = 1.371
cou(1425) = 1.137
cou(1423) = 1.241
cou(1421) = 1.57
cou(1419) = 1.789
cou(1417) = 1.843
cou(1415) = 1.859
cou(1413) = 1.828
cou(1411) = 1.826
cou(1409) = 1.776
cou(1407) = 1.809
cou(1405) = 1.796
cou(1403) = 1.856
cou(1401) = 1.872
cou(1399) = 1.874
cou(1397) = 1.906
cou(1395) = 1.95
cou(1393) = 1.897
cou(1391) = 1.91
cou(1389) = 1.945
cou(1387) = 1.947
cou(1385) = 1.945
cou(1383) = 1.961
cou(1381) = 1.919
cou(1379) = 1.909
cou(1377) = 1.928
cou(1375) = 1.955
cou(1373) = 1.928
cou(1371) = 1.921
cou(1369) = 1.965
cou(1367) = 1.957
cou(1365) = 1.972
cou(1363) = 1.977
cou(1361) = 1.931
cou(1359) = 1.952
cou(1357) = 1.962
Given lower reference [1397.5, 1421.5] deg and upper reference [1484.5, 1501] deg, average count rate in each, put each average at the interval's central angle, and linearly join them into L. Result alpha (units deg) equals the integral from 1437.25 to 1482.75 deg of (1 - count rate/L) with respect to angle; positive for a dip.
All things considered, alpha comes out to -4.6 deg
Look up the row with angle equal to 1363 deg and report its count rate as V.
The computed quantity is 1.977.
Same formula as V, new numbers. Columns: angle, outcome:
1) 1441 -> 1.895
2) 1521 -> 1.914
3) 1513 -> 1.868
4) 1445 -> 1.895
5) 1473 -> 1.912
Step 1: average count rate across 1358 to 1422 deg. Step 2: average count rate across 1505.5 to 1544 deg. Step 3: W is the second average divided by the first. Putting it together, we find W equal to 1.03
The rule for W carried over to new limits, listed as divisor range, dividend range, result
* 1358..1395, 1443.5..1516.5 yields 1.02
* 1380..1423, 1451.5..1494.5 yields 1.10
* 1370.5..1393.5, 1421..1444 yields 0.88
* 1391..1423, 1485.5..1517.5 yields 1.04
